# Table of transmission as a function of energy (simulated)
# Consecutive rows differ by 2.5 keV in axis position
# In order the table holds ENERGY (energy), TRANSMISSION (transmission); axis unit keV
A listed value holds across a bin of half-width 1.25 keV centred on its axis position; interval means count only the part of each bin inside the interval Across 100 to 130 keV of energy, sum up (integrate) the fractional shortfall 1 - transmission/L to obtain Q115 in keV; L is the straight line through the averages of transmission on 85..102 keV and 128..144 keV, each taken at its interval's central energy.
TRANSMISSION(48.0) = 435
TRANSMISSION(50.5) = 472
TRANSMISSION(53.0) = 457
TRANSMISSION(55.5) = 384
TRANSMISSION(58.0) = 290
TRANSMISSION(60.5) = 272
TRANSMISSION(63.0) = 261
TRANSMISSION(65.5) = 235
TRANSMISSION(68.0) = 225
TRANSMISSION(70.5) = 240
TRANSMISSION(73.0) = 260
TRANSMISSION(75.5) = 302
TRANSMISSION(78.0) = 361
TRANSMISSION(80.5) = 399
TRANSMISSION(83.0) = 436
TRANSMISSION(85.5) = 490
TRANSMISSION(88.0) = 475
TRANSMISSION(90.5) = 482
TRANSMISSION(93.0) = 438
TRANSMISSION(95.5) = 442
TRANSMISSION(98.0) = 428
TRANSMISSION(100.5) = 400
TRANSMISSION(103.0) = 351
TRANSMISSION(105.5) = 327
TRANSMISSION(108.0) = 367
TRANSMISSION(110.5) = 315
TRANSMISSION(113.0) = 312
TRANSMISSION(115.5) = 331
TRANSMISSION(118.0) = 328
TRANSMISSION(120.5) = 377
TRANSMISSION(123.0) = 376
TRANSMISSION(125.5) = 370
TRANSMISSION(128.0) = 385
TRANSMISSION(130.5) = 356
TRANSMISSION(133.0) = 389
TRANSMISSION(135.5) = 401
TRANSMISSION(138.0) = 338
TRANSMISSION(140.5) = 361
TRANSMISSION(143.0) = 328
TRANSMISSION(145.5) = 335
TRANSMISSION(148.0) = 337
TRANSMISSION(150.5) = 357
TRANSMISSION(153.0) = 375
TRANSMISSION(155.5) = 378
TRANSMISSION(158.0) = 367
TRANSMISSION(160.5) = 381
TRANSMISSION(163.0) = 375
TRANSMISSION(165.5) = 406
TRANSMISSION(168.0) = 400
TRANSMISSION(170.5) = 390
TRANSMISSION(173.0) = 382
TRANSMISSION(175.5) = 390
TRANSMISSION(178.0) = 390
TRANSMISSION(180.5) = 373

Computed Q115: 3.9 keV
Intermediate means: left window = 448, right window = 364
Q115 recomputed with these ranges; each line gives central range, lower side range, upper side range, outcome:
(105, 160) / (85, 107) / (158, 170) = 6.56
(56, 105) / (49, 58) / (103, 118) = 1.95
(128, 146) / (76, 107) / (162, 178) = 1.80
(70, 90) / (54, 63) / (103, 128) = -3.29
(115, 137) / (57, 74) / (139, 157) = -2.85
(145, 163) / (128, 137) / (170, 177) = 0.98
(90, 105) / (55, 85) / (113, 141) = -3.68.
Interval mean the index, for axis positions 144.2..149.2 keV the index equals 336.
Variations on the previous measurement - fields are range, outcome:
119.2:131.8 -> 373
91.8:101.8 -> 427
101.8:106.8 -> 339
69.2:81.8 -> 313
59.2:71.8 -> 247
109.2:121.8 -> 333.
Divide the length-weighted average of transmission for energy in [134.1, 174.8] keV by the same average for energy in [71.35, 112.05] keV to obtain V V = 0.95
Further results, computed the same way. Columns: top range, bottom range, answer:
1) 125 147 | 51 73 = 1.21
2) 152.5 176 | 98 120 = 1.11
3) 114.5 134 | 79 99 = 0.81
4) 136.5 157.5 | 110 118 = 1.10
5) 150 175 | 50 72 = 1.24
